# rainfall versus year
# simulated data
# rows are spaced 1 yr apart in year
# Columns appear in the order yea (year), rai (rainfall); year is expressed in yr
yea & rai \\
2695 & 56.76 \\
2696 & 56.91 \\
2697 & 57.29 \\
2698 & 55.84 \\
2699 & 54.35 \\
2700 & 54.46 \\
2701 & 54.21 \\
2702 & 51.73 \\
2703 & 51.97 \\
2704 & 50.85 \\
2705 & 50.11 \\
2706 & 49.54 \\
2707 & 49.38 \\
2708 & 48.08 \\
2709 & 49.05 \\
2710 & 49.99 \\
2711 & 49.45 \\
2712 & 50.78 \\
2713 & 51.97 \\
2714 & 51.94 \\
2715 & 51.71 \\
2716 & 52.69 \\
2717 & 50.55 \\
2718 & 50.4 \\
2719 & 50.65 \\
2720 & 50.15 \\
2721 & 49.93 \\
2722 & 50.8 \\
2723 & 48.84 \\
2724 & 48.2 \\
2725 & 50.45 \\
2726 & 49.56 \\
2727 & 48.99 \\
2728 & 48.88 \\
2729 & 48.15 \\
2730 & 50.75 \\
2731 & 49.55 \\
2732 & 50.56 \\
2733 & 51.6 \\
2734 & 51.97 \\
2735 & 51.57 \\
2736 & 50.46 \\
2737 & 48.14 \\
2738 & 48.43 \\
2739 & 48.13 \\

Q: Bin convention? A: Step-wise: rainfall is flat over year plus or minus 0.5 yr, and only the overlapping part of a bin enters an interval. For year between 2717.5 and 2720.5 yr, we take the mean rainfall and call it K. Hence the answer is 50.4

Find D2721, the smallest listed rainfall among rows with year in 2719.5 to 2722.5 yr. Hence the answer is 49.93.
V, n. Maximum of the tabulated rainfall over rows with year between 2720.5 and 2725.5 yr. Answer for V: 50.8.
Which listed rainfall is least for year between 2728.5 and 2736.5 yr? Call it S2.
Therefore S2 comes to 48.15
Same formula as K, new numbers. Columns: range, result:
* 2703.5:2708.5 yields 49.6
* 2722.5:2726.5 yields 49.3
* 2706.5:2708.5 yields 48.7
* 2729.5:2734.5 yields 50.9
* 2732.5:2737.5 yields 50.7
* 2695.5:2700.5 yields 55.8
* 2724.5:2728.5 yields 49.5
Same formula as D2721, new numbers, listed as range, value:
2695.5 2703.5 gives 51.73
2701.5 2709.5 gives 48.08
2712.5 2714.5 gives 51.94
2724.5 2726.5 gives 49.56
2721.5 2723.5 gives 48.84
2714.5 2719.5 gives 50.4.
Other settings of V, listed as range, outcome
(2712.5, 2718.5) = 52.69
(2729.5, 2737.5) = 51.97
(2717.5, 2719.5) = 50.65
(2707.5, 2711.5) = 49.99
